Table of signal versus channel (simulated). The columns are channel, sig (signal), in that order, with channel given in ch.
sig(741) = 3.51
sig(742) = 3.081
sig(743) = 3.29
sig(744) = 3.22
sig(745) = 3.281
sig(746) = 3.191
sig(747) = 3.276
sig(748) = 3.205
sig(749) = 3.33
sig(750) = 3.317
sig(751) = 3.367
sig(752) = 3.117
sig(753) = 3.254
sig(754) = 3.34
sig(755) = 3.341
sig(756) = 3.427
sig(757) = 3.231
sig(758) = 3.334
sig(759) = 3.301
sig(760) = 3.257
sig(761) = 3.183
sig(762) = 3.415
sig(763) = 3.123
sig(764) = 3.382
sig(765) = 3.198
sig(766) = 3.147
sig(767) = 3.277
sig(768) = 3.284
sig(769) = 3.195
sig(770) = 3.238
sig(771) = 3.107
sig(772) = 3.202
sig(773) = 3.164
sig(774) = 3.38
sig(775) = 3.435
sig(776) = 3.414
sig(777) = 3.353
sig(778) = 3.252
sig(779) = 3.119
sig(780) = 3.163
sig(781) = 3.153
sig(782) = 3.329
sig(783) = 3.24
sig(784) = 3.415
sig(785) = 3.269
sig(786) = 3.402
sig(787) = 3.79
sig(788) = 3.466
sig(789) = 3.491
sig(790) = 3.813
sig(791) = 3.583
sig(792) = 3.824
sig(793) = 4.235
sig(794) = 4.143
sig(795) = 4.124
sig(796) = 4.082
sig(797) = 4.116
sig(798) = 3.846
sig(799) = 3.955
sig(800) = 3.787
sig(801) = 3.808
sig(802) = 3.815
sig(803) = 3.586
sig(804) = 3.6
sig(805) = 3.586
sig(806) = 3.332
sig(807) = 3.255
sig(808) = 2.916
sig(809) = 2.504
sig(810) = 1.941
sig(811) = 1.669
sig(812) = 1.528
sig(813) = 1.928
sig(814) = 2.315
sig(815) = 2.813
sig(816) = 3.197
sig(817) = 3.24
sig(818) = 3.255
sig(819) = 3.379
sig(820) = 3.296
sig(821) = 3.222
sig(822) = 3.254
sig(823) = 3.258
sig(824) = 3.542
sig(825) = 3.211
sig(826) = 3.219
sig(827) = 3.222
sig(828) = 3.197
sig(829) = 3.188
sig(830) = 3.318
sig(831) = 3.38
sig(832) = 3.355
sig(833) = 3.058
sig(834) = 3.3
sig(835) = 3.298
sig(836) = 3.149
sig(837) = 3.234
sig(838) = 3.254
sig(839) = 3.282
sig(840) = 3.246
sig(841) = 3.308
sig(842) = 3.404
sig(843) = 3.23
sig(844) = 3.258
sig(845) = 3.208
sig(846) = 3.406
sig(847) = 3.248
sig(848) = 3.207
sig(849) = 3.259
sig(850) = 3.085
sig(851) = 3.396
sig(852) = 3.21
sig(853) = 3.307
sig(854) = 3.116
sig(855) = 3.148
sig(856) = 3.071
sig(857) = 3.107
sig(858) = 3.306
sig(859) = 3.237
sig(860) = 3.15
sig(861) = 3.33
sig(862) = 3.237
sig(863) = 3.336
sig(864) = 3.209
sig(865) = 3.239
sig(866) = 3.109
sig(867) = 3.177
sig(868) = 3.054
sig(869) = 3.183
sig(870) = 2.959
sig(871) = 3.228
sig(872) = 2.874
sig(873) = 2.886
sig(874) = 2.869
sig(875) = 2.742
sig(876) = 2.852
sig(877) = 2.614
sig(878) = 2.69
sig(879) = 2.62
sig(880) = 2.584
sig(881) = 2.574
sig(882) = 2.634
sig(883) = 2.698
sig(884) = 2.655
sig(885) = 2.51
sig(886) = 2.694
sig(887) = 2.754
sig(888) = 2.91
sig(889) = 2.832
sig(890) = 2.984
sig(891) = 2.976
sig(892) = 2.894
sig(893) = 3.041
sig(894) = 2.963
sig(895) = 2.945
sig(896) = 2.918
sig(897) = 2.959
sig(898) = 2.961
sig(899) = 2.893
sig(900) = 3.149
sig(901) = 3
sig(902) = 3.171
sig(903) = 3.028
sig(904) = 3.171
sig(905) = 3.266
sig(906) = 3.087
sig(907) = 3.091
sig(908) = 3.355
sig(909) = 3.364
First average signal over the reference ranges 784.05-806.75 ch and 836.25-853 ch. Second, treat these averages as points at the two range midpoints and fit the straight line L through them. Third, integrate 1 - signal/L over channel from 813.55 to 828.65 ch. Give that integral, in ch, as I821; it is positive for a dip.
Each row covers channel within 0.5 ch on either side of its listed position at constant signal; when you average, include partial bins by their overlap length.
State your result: 1.4 ch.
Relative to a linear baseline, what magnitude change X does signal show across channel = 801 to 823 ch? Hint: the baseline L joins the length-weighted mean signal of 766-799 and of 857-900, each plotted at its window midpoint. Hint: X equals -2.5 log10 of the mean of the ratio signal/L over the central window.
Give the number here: 0.13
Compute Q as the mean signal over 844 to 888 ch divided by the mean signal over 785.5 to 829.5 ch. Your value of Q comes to 0.91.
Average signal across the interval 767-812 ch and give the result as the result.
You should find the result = 3.4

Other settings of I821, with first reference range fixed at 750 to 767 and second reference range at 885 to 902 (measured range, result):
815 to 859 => -2.5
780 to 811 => -3.2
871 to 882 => 0.8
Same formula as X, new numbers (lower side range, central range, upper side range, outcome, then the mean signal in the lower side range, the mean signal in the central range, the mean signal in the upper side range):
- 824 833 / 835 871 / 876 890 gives -0.08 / 3.27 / 3.22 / 2.69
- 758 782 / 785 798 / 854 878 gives -0.19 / 3.25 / 3.82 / 3.08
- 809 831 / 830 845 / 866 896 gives -0.13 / 2.92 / 3.27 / 2.85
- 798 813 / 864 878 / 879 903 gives -0.03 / 3.08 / 2.98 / 2.86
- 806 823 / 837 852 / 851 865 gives -0.06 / 2.77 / 3.27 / 3.22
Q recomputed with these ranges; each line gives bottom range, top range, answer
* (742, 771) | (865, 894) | 0.87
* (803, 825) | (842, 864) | 1.10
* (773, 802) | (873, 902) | 0.78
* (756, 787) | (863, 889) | 0.87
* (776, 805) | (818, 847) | 0.90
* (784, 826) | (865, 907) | 0.88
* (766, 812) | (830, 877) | 0.94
